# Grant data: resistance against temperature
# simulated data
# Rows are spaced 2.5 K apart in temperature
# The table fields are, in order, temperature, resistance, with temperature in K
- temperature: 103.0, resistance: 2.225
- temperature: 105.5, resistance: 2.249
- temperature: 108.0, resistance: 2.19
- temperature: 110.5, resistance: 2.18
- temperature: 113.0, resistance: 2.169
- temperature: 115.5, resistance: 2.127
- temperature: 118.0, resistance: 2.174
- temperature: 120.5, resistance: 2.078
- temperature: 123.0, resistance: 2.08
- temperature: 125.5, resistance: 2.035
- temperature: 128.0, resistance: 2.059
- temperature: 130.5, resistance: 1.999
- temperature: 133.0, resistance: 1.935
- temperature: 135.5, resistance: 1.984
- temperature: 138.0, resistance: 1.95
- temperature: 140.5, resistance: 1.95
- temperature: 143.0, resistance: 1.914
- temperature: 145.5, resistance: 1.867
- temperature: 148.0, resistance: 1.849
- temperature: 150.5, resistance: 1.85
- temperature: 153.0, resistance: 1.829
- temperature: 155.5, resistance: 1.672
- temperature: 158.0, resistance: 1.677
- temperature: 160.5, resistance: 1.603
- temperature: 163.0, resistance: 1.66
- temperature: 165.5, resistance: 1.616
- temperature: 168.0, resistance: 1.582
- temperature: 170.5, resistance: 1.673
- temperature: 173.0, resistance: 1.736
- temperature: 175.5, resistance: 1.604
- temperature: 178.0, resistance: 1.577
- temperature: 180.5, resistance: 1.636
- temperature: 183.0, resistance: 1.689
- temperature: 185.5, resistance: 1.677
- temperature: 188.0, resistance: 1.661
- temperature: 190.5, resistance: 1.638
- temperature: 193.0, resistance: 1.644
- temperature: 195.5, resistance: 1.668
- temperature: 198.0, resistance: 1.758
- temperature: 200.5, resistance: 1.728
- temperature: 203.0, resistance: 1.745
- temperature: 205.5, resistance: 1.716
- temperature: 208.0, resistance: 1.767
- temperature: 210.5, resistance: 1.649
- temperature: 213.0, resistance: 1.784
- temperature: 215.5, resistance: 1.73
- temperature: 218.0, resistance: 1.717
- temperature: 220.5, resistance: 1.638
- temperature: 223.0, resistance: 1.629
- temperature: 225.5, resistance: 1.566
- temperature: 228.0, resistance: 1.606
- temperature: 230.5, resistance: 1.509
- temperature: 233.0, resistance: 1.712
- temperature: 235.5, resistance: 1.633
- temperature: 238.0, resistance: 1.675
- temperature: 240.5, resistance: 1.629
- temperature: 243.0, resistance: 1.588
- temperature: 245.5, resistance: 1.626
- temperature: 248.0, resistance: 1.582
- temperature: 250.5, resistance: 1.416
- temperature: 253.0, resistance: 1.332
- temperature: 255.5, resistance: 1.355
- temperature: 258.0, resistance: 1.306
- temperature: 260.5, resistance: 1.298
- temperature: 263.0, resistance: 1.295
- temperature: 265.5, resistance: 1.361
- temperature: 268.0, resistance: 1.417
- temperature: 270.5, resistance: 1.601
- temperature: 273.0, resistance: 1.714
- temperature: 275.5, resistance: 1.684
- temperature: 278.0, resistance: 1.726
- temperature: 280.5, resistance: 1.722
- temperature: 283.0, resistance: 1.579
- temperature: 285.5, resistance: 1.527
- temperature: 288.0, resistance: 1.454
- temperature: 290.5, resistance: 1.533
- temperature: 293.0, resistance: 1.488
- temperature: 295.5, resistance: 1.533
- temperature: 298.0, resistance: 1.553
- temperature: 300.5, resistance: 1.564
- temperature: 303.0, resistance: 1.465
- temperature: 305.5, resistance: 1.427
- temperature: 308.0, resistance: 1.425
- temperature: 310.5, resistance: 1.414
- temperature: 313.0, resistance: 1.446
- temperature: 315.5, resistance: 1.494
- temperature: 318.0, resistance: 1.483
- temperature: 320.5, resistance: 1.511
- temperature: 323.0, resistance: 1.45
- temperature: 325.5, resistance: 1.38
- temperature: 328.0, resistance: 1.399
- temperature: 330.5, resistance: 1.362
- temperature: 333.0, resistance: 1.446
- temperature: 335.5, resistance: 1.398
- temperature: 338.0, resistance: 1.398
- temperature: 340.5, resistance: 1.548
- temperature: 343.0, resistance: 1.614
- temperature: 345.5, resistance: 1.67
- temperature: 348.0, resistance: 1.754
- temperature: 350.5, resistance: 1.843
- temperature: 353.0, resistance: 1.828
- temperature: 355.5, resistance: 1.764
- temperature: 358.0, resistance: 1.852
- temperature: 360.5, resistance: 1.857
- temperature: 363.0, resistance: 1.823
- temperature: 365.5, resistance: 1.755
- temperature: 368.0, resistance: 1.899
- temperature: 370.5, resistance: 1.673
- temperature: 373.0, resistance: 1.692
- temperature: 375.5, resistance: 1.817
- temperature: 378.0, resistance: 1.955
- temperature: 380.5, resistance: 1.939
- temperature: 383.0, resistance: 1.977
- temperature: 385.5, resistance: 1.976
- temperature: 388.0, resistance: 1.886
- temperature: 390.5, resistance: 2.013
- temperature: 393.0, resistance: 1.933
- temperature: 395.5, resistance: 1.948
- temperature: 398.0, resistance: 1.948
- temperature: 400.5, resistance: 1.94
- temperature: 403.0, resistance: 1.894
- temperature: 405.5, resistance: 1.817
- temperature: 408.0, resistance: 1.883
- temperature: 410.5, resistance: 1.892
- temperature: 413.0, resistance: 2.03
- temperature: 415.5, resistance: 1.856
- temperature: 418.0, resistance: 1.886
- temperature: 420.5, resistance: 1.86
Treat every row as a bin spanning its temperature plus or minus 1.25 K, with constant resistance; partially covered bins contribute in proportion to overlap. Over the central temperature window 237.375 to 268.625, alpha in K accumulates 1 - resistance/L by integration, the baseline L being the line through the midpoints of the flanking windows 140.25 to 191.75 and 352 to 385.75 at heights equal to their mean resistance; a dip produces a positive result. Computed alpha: 5.6 K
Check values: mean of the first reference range 1.71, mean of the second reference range 1.84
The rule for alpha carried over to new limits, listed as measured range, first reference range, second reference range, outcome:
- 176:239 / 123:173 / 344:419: 5.8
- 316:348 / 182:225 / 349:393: 5.9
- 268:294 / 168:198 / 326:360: 0.5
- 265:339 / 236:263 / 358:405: 6.0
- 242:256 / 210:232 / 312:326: 0.9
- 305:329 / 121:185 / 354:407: 5.3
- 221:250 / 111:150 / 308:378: 3.3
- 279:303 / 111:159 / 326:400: 3.6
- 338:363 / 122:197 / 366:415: 1.9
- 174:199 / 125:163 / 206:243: 1.5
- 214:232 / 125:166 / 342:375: 1.9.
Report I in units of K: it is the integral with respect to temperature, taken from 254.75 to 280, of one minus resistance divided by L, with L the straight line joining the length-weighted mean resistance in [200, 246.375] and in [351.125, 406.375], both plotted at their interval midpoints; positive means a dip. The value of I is 3.50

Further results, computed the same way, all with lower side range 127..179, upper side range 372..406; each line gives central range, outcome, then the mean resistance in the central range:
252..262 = 2.83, 1.32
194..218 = 1.21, 1.73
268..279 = 1.20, 1.65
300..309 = 1.95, 1.46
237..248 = 1.28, 1.62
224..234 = 1.27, 1.6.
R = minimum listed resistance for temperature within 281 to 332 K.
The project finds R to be 1.362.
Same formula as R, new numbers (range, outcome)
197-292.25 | 1.295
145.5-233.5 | 1.509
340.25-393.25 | 1.548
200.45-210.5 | 1.649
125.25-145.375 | 1.914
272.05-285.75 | 1.527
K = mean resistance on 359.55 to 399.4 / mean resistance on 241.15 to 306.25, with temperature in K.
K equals 1.25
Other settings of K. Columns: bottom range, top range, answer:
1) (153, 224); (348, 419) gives 1.12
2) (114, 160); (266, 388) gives 0.84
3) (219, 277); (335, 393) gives 1.17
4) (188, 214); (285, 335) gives 0.86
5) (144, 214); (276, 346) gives 0.88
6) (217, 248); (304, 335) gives 0.88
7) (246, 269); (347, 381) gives 1.31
